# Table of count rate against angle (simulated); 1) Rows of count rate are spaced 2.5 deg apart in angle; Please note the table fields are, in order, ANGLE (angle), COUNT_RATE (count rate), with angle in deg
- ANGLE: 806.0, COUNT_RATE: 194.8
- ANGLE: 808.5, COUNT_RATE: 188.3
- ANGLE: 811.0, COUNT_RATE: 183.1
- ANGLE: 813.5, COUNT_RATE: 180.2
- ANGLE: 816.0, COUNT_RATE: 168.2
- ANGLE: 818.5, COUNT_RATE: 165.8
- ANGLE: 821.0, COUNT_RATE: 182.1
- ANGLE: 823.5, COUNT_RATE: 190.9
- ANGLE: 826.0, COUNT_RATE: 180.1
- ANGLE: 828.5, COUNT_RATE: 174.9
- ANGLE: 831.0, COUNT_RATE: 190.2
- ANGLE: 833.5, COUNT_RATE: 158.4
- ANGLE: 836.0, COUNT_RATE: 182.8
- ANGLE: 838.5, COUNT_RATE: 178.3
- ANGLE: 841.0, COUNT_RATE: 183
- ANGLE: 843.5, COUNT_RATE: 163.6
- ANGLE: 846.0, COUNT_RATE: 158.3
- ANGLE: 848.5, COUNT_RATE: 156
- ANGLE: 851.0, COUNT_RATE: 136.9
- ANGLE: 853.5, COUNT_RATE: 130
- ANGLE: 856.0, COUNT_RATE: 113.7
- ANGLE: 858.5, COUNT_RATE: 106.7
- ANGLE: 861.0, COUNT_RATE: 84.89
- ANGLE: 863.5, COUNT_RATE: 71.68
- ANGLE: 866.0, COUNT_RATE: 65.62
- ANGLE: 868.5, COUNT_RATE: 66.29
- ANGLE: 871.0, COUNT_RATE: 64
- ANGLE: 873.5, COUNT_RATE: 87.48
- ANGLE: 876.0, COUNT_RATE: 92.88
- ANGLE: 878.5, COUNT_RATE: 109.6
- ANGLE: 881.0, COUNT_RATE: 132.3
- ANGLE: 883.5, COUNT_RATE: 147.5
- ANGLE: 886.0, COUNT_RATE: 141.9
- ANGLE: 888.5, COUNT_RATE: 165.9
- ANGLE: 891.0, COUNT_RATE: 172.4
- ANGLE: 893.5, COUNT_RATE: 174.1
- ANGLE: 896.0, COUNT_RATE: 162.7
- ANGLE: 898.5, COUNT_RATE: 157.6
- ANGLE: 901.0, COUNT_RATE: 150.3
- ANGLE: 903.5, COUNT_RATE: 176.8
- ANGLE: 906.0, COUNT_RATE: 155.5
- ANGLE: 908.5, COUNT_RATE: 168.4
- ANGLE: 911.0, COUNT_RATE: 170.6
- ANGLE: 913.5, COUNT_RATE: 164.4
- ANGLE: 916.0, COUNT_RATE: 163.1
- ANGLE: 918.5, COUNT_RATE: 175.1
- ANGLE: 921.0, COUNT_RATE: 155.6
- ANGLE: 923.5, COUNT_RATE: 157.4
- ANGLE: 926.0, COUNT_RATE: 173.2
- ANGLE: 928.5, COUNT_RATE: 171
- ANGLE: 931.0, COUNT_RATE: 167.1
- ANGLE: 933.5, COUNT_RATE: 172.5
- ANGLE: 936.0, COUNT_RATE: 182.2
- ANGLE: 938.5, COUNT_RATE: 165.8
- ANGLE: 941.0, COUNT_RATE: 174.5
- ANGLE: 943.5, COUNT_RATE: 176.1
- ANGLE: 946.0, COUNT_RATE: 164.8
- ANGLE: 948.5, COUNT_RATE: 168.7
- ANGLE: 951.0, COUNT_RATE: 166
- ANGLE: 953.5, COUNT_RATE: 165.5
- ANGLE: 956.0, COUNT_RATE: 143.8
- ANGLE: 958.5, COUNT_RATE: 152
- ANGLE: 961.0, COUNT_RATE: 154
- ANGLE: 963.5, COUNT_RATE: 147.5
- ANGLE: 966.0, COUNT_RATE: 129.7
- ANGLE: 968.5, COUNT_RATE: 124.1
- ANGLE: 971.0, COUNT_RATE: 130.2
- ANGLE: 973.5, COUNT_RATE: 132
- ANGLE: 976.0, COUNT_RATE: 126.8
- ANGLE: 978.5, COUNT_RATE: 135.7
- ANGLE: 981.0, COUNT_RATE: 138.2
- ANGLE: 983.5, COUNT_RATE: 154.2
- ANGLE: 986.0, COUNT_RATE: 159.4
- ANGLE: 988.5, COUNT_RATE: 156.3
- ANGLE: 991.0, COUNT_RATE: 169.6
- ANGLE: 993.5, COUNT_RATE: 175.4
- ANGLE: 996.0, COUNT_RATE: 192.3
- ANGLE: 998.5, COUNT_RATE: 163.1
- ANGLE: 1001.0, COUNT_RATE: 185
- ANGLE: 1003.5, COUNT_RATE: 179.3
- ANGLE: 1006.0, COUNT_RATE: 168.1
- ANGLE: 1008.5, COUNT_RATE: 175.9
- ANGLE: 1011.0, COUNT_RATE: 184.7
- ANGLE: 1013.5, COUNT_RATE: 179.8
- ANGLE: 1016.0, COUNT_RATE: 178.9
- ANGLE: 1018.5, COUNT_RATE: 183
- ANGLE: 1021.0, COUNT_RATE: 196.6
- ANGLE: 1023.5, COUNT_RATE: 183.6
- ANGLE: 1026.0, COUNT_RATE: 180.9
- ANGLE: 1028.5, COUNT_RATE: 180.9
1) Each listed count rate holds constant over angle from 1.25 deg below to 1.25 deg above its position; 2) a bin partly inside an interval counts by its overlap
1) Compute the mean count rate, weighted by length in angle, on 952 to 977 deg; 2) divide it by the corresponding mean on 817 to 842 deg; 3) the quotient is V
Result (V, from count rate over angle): 0.8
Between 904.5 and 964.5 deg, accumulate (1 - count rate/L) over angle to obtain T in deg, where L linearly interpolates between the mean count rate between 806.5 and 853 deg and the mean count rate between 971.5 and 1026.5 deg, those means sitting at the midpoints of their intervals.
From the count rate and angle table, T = 1.7 deg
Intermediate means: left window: 173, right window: 167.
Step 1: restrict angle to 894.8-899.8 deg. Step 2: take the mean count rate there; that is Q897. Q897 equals 160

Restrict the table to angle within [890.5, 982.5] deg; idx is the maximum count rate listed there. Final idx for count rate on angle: 182.2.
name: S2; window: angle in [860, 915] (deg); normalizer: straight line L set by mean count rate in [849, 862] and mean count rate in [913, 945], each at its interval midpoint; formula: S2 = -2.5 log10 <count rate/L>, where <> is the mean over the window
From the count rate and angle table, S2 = 0.09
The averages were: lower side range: 117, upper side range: 169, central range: 131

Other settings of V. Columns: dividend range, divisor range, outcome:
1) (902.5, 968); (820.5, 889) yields 1.21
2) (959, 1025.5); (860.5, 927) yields 1.17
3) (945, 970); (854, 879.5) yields 1.73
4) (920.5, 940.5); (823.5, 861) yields 1.08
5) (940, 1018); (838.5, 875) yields 1.38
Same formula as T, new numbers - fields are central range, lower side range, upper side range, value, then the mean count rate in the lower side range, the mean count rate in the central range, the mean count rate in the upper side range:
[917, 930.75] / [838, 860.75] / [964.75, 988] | -2.6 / 144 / 166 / 137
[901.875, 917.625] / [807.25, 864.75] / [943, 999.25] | -1.1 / 158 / 166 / 153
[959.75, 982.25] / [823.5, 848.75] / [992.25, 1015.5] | 5.3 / 174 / 135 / 178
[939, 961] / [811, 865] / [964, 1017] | -0.8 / 155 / 163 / 159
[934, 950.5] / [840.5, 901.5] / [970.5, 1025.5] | -2.5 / 127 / 172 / 167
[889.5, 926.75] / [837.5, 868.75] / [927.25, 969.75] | -5.0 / 126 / 165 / 160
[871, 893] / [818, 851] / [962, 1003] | 4.9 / 173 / 129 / 152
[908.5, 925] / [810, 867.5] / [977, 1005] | -0.7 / 152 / 165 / 164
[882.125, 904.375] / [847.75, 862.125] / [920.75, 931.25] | -2.4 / 120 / 161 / 166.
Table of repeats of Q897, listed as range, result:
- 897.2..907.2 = 160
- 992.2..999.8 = 177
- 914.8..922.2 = 165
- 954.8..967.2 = 145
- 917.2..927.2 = 165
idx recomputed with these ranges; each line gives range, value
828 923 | 190.2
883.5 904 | 176.8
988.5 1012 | 192.3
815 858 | 190.9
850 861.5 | 136.9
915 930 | 175.1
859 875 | 87.48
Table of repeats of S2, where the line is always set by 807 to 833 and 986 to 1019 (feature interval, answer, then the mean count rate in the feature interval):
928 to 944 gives 0.03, 173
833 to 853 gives 0.10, 164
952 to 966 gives 0.17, 151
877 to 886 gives 0.34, 130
